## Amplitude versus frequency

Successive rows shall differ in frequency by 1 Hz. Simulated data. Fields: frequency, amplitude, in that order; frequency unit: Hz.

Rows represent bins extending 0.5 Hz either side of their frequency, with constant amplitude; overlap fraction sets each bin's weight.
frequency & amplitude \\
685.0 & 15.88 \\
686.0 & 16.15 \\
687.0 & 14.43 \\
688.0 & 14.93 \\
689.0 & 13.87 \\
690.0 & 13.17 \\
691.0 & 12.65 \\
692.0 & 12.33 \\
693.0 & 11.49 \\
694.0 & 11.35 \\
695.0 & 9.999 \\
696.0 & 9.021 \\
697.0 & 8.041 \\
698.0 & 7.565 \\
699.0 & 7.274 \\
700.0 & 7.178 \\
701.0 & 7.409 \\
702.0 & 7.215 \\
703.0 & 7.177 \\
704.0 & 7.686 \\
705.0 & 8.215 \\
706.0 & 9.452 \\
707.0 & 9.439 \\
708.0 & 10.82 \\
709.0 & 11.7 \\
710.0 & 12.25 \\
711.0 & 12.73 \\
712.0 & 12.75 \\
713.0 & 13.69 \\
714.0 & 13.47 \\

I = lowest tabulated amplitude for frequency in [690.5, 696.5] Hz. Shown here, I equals 9.021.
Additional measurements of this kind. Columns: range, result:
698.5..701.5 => 7.178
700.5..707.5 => 7.177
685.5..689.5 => 13.87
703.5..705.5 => 7.686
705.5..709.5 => 9.439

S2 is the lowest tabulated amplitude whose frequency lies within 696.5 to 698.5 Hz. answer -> 7.565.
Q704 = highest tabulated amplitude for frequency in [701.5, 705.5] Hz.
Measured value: 8.215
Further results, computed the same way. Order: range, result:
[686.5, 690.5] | 14.93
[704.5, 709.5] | 11.7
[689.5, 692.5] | 13.17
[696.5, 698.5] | 8.041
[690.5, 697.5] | 12.65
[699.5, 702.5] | 7.409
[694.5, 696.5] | 9.999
